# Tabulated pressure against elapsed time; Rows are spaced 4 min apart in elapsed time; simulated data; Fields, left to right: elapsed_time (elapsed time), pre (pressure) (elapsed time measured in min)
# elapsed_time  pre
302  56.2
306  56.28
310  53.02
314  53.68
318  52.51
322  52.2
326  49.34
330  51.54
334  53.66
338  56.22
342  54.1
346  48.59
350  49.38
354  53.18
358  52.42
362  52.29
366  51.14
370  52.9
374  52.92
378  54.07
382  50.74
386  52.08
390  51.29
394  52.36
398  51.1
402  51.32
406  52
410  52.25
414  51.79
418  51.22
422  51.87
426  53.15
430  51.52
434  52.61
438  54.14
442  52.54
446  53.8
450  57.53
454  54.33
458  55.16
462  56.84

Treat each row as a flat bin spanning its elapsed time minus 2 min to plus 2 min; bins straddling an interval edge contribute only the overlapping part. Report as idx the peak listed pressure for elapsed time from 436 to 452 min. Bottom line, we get 57.53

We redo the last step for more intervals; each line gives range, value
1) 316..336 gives 53.66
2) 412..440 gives 54.14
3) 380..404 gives 52.36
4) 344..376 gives 53.18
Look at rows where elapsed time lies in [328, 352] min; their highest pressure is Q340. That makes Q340 56.22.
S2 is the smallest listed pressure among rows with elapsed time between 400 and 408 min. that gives 51.32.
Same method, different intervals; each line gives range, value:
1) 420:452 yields 51.52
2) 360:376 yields 51.14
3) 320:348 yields 48.59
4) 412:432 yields 51.22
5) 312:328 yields 49.34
